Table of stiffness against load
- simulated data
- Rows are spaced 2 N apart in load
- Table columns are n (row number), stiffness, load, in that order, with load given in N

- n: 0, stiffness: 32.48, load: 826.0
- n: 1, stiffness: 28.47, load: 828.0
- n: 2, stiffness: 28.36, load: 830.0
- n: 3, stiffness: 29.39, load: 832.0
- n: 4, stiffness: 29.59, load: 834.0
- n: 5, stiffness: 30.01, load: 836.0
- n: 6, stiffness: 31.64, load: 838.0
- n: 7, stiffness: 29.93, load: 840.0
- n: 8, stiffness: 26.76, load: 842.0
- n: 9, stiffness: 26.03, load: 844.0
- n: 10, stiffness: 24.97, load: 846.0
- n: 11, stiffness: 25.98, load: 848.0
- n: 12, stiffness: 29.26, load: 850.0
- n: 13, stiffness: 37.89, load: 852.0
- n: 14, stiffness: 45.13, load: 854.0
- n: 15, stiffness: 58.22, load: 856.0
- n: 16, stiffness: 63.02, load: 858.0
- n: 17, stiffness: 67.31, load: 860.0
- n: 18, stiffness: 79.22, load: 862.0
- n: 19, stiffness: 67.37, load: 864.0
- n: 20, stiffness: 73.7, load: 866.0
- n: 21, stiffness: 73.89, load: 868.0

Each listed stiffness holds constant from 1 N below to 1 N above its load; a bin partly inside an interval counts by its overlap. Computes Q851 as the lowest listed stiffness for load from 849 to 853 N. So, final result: 29.26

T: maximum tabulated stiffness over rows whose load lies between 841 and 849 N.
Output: 26.76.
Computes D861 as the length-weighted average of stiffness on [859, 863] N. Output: 73.3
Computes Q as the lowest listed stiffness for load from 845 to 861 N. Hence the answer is 24.97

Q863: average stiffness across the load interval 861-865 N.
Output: 73.3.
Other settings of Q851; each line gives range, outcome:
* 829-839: 28.36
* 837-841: 29.93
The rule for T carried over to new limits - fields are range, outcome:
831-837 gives 30.01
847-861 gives 67.31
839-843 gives 29.93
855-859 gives 63.02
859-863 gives 79.22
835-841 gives 31.64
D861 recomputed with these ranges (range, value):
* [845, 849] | 25.5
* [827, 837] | 29.2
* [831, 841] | 30.1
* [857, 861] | 65.2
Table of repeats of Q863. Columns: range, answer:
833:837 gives 29.8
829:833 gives 28.9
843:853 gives 28.8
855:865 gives 67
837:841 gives 30.8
